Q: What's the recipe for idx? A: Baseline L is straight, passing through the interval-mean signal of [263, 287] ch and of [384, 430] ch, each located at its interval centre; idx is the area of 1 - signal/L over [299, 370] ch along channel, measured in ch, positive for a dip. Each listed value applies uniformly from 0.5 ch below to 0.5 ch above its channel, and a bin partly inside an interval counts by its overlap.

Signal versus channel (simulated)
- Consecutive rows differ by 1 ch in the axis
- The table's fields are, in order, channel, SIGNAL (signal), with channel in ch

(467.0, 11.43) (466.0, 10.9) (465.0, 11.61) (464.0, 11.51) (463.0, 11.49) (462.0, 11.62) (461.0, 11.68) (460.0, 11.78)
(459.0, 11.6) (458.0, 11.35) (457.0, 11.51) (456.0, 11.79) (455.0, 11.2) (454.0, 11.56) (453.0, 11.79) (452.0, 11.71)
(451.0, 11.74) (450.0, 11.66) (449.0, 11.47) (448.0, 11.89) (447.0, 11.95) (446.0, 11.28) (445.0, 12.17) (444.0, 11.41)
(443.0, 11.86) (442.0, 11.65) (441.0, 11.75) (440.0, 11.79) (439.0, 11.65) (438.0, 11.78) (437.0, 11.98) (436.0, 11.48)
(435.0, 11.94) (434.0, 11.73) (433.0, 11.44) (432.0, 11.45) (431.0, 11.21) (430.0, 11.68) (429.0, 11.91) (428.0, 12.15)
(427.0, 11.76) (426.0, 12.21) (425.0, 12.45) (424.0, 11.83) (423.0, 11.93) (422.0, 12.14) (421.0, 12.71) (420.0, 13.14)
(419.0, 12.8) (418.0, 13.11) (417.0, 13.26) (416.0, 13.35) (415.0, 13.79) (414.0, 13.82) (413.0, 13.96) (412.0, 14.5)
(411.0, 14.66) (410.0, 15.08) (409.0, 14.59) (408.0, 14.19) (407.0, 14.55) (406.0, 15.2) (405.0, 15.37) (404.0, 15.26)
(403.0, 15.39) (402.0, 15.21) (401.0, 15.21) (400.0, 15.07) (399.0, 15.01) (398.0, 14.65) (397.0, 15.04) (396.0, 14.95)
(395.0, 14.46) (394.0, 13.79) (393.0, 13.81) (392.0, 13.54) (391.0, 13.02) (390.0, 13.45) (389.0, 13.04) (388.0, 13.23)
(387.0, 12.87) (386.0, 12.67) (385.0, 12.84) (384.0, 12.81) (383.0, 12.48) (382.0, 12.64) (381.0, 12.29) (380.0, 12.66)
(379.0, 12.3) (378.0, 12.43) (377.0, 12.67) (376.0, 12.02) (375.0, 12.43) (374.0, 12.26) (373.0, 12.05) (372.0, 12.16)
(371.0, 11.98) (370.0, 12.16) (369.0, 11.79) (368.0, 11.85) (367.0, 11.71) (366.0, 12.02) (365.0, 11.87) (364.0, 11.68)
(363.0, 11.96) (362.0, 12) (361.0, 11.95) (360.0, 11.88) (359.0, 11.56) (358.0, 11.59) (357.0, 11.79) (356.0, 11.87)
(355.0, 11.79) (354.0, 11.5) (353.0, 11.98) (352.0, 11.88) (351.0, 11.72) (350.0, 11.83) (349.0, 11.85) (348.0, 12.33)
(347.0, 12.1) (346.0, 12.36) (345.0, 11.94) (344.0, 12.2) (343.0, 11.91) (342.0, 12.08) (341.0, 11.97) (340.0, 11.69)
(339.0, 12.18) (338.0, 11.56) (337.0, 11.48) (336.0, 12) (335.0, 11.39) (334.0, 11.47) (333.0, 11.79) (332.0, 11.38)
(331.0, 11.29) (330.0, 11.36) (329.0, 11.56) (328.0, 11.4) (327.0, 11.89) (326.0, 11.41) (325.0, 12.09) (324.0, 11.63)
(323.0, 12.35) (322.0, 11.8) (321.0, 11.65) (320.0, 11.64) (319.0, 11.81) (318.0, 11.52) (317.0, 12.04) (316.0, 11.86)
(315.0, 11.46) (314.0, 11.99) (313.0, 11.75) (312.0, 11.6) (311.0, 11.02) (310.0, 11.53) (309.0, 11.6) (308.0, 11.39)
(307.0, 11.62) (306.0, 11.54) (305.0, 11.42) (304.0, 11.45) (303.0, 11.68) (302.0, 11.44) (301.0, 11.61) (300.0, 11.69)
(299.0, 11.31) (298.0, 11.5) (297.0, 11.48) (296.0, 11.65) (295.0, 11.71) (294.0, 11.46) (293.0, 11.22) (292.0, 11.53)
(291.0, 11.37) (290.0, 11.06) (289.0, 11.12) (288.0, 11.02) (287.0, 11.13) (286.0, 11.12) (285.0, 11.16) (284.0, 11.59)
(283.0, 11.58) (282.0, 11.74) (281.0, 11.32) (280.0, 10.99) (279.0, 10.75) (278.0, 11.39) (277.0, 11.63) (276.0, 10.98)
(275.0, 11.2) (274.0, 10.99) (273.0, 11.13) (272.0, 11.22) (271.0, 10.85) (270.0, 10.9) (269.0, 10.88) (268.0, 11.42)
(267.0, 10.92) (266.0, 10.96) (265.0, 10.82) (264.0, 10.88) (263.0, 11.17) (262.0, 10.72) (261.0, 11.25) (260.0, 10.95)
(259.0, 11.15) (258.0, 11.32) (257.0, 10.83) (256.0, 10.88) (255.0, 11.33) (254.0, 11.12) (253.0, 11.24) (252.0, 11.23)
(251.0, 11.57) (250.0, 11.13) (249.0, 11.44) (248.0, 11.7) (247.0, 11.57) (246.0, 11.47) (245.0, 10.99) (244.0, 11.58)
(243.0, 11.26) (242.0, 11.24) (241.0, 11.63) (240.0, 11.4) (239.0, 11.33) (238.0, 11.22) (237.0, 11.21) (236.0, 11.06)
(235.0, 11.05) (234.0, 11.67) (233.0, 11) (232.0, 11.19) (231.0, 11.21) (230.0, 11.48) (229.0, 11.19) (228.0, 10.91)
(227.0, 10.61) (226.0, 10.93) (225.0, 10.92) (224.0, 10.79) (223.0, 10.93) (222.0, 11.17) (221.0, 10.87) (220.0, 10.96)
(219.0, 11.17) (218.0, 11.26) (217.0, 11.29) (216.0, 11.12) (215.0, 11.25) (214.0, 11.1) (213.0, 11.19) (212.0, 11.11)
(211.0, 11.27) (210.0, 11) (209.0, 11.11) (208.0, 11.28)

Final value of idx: 3.1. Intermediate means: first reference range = 11.1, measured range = 11.7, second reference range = 13.7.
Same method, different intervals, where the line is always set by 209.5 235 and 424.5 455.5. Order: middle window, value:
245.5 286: 0.16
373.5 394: -2.18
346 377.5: -1.21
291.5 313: -0.32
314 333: -0.48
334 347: -0.50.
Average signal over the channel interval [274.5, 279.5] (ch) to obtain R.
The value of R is 11.2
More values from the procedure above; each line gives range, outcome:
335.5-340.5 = 11.8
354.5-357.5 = 11.8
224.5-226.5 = 10.9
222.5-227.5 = 10.8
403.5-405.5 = 15.3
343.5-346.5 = 12.2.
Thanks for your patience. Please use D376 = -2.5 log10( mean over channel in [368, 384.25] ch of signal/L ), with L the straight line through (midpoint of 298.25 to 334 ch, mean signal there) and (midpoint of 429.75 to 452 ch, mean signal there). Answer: -0.06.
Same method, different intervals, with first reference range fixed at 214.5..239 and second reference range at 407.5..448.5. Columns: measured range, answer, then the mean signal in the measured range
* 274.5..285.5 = 0.02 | 11.3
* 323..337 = 0.02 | 11.6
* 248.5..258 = 0.01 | 11.2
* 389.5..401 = -0.17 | 14.3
